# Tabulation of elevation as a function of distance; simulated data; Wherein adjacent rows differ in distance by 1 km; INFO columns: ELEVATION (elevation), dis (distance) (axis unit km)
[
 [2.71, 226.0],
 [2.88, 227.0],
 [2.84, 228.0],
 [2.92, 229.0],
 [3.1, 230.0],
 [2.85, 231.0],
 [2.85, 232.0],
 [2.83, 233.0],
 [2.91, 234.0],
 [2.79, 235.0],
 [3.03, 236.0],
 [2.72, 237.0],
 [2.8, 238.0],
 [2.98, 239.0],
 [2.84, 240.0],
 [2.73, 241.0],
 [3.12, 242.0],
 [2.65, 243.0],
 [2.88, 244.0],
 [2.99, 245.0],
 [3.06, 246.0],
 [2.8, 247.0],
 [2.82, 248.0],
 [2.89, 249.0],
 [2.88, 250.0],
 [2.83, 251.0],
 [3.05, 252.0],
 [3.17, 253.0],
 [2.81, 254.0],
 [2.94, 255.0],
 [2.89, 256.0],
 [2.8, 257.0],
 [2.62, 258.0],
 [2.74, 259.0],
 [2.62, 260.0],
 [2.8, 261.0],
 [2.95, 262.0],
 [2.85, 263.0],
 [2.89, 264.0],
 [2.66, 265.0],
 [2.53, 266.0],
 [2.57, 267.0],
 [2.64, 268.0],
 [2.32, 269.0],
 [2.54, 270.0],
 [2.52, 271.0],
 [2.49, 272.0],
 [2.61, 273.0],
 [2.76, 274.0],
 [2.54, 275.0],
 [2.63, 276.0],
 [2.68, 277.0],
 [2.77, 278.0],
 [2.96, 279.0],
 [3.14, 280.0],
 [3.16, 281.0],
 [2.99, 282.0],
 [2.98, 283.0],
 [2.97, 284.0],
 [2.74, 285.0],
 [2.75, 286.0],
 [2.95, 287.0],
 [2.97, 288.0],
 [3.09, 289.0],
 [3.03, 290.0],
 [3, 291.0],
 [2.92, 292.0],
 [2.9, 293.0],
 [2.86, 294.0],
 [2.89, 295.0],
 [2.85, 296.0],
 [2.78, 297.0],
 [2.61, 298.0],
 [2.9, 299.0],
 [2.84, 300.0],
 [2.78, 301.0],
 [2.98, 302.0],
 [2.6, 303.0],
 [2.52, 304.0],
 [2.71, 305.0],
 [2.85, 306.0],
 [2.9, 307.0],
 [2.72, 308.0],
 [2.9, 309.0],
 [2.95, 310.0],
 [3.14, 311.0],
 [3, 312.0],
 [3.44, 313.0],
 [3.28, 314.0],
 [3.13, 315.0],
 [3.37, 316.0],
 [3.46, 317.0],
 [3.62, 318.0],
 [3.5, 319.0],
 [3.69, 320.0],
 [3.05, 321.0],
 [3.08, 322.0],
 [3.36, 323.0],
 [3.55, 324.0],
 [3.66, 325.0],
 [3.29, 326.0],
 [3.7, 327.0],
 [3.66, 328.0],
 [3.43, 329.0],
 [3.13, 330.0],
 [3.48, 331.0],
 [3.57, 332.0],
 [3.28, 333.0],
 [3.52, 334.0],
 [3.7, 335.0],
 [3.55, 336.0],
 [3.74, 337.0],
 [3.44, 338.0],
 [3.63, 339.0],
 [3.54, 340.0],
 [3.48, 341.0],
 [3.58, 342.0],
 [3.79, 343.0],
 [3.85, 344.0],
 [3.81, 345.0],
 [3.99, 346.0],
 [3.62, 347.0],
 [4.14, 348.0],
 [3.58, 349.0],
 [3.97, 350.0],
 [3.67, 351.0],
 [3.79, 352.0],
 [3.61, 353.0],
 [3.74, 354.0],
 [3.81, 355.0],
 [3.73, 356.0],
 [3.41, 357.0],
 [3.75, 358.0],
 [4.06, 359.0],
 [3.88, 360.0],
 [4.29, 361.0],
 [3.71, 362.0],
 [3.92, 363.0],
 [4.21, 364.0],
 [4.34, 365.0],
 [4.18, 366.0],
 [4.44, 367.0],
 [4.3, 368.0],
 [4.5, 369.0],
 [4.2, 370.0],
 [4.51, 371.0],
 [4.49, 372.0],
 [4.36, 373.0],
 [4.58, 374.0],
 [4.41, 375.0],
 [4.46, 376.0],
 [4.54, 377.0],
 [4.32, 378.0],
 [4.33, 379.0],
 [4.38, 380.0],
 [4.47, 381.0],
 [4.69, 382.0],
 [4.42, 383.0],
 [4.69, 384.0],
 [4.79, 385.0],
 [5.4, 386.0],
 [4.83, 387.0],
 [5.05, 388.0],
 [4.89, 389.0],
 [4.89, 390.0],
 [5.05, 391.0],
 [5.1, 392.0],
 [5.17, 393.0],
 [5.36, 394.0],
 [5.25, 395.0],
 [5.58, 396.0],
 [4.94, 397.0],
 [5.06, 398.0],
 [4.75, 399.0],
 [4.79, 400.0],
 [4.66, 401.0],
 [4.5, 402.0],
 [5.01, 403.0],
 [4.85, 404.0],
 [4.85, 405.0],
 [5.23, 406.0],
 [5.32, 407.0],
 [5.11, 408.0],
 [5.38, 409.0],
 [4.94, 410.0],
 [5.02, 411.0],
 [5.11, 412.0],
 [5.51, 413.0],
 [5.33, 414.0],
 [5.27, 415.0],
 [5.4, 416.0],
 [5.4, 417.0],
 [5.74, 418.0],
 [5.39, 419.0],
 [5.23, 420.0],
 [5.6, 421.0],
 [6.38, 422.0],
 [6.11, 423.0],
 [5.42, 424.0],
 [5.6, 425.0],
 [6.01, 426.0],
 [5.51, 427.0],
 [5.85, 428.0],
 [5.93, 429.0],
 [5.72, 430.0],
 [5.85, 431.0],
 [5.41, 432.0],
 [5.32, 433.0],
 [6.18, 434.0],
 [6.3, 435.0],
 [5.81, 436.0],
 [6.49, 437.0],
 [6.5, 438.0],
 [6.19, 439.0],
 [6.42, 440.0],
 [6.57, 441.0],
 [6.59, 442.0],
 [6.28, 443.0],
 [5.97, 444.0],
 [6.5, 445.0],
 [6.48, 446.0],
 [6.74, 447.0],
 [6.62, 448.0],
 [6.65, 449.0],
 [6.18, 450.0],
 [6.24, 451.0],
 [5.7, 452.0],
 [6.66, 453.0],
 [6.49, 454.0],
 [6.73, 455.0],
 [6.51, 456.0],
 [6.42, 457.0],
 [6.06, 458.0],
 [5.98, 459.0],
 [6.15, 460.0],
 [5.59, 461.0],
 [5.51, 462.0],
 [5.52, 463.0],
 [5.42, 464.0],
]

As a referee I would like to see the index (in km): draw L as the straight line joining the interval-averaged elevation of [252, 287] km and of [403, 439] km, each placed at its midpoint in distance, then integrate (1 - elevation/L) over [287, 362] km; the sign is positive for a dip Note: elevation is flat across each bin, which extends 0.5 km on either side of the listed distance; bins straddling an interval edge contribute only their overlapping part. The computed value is 8.7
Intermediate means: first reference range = 2.77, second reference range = 5.57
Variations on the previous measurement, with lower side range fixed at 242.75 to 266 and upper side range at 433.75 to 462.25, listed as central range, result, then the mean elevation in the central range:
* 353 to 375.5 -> 3.3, 4.12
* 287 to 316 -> 6.0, 2.92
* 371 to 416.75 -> 3.8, 4.9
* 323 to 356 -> 5.5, 3.63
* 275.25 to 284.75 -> 1.2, 2.91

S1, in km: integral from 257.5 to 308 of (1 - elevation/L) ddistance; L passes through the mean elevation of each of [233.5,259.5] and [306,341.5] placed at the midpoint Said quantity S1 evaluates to 5.1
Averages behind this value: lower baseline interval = 2.87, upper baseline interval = 3.36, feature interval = 2.79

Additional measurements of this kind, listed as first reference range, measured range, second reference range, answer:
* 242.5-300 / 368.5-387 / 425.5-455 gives 1.5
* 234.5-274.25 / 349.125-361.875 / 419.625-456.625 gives 2.3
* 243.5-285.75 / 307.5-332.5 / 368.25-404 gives 2.5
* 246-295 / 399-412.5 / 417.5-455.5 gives 1.3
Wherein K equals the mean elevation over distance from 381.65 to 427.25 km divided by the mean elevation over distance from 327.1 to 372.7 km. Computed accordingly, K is 1.36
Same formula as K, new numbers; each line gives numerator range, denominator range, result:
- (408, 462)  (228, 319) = 2.07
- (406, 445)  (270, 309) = 2.04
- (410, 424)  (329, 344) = 1.55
